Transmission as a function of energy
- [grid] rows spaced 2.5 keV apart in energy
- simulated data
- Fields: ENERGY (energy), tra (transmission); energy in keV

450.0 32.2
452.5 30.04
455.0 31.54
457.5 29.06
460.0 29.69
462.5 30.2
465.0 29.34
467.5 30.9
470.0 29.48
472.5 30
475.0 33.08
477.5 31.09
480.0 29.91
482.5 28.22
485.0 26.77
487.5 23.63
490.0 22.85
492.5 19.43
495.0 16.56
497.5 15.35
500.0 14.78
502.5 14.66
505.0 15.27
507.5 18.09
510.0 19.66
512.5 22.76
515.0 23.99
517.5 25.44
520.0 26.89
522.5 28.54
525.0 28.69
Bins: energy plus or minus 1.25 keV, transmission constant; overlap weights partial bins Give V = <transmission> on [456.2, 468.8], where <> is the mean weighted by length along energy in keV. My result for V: 29.8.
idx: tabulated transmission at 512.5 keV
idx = 22.76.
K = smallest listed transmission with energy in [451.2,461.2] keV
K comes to 29.06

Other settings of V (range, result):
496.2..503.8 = 14.9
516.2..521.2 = 26.1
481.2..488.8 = 26.2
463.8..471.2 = 29.9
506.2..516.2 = 21.1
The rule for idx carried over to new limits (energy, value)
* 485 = 26.77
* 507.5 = 18.09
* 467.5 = 30.9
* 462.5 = 30.2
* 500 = 14.78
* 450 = 32.2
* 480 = 29.91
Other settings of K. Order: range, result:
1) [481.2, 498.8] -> 15.35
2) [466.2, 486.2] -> 26.77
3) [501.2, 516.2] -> 14.66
